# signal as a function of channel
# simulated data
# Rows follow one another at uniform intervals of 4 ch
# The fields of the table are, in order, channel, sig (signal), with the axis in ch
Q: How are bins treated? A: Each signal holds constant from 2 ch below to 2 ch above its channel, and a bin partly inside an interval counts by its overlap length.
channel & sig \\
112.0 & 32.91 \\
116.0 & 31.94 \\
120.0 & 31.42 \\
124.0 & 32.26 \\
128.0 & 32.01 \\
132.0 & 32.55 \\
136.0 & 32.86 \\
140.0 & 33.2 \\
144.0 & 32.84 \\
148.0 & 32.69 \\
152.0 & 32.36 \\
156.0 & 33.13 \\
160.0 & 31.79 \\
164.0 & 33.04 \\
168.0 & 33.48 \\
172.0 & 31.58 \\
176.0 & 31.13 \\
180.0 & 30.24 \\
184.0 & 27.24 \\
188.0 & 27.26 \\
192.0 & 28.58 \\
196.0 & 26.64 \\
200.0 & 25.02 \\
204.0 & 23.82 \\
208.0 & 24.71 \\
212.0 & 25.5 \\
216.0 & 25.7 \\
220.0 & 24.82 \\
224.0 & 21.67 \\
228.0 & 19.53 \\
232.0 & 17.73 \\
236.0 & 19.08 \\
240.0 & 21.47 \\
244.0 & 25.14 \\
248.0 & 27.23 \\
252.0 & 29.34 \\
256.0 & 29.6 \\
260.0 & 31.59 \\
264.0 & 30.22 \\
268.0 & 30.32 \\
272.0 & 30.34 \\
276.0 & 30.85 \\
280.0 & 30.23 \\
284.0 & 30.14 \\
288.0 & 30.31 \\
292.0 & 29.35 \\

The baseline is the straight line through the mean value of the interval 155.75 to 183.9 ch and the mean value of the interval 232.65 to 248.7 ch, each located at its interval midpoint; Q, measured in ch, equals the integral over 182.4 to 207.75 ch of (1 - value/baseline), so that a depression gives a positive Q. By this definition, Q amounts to 1.9 ch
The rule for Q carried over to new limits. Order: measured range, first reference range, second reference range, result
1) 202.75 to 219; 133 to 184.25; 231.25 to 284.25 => 2.6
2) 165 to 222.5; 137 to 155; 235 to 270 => 5.3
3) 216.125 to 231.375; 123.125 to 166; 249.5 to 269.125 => 4.4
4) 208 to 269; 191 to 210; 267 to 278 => 6.7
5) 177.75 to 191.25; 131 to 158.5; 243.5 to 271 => 1.4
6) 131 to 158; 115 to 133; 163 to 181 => -0.7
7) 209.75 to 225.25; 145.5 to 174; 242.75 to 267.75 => 3.0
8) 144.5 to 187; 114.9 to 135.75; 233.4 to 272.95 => -1.4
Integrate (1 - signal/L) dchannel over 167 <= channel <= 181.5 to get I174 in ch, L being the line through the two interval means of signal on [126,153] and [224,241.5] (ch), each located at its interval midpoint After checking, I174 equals -1.9 ch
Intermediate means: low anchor 32.7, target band 31.5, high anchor 19.6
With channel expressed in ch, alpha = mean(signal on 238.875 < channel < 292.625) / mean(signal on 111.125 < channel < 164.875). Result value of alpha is 0.9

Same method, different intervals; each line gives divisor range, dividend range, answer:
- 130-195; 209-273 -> 0.81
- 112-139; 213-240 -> 0.67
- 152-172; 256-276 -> 0.93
